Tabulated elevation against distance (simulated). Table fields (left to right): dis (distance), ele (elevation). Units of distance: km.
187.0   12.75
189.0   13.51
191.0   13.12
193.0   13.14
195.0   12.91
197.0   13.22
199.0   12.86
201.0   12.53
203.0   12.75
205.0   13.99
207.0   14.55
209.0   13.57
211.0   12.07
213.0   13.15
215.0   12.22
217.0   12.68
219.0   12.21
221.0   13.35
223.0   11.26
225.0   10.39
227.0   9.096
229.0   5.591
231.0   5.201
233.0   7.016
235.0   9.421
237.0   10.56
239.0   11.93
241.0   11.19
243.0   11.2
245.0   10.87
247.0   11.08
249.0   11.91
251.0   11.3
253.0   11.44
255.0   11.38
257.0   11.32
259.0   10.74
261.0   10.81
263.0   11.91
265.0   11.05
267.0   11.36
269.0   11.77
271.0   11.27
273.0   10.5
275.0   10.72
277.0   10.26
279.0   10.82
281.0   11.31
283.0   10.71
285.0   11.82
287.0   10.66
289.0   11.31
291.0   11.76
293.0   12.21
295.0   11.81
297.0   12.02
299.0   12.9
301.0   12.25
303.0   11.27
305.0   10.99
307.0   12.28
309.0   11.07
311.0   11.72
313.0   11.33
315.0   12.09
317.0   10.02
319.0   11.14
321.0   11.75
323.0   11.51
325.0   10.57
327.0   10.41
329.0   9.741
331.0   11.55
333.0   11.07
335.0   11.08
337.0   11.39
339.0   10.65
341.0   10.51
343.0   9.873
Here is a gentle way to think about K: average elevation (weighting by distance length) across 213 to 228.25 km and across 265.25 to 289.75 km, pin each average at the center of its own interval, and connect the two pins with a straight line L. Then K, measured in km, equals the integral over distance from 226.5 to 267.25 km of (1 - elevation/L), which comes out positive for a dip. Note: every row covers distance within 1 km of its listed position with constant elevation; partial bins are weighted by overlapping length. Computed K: 3.7 km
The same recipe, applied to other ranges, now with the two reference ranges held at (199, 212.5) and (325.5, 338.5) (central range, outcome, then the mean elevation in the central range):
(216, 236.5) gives 5.1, 9.64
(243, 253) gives 0.9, 11.3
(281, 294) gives 0.3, 11.4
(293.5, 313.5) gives -0.7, 11.8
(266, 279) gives 1.1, 11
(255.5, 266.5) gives 0.9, 11.2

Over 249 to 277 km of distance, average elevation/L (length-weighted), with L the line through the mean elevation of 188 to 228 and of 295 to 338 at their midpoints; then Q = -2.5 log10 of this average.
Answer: 0.074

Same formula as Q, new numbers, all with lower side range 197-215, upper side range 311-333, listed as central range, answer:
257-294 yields 0.067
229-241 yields 0.395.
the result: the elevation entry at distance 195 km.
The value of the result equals 12.91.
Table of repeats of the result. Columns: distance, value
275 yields 10.72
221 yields 13.35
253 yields 11.44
